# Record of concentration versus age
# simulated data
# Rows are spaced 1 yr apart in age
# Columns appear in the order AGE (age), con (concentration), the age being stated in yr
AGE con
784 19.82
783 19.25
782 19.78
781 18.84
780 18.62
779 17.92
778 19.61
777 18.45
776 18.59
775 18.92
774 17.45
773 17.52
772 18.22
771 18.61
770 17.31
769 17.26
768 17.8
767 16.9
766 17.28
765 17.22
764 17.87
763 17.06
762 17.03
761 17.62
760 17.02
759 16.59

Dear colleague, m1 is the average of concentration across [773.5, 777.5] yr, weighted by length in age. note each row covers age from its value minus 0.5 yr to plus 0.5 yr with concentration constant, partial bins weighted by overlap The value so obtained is 18.4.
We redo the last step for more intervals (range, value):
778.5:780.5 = 18.3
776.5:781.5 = 18.7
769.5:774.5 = 17.8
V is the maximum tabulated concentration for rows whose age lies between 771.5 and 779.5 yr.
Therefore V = 19.61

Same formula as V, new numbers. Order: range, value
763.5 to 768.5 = 17.87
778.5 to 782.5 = 19.78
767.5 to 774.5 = 18.61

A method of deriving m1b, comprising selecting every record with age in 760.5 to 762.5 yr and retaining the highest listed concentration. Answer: 17.62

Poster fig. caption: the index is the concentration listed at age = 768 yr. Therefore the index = 17.8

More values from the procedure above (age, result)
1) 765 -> 17.22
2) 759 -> 16.59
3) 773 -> 17.52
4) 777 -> 18.45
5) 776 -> 18.59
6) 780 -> 18.62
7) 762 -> 17.03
